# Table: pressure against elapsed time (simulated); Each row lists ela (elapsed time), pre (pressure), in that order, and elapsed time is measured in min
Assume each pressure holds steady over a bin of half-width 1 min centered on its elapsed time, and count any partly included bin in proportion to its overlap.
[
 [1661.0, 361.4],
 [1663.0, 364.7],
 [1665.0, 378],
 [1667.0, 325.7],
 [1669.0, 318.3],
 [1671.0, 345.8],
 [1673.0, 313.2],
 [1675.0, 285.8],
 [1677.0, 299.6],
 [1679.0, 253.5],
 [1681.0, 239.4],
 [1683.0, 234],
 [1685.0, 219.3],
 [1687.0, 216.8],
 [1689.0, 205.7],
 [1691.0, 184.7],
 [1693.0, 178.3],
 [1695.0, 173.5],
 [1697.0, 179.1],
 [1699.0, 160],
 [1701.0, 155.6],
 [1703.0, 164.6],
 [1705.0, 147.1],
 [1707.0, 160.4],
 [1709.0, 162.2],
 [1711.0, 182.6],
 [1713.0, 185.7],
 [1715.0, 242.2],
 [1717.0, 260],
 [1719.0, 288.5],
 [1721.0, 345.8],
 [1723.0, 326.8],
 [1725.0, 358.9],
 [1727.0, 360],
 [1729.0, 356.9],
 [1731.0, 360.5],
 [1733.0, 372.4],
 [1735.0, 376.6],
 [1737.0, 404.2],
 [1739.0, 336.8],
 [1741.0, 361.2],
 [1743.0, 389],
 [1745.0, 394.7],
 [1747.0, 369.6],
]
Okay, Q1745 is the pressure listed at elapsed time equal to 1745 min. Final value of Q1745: 394.7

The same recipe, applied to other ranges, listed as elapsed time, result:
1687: 216.8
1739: 336.8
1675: 285.8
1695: 173.5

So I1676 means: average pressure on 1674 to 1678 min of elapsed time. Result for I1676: 293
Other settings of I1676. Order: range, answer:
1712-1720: 244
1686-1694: 196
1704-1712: 163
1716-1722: 298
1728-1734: 363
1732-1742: 370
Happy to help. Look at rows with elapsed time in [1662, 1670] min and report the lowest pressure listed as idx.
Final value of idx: 318.3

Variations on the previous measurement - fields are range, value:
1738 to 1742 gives 336.8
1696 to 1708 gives 147.1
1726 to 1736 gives 356.9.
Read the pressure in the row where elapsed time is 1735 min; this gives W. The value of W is 376.6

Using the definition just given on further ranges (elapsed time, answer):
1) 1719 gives 288.5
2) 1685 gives 219.3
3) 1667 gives 325.7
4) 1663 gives 364.7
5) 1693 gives 178.3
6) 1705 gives 147.1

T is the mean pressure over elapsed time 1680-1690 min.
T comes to 223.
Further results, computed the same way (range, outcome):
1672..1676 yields 300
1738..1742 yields 349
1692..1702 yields 169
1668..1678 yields 313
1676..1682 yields 264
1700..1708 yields 157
